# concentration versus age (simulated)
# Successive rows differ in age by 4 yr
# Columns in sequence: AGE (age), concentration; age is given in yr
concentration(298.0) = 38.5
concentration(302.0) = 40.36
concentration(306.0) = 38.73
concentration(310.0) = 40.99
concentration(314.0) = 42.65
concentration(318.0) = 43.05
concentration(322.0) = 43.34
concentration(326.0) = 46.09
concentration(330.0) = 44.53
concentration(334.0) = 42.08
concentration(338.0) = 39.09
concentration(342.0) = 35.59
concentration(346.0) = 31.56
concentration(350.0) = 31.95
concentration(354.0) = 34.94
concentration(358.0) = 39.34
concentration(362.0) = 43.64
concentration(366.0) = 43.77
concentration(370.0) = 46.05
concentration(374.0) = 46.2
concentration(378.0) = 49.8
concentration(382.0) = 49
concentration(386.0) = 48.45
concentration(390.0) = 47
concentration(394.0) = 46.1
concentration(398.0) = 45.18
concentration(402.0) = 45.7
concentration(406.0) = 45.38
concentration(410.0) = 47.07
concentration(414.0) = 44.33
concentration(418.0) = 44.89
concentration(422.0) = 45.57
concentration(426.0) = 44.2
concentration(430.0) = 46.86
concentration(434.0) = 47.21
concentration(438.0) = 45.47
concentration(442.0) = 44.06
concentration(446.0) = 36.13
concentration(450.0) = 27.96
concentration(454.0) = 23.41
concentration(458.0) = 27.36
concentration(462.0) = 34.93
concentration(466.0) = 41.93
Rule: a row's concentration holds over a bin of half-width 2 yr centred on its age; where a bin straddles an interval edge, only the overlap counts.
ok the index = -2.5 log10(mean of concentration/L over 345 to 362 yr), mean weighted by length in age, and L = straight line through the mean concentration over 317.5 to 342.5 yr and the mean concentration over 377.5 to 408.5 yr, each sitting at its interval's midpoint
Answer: 0.23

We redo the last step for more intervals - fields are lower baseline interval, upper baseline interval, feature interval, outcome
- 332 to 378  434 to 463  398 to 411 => -0.22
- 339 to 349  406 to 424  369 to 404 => -0.16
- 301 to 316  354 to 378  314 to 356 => 0.07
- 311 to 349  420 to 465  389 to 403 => -0.17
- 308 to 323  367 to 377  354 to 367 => 0.11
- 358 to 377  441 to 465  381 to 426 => -0.17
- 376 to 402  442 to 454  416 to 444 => -0.22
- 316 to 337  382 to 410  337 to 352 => 0.28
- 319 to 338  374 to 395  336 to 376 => 0.17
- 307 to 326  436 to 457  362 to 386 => -0.19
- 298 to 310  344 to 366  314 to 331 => -0.14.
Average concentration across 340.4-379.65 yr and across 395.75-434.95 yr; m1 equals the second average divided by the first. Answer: 1.13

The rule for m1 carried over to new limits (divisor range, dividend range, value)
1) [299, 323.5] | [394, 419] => 1.10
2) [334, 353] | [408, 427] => 1.28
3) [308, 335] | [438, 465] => 0.78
